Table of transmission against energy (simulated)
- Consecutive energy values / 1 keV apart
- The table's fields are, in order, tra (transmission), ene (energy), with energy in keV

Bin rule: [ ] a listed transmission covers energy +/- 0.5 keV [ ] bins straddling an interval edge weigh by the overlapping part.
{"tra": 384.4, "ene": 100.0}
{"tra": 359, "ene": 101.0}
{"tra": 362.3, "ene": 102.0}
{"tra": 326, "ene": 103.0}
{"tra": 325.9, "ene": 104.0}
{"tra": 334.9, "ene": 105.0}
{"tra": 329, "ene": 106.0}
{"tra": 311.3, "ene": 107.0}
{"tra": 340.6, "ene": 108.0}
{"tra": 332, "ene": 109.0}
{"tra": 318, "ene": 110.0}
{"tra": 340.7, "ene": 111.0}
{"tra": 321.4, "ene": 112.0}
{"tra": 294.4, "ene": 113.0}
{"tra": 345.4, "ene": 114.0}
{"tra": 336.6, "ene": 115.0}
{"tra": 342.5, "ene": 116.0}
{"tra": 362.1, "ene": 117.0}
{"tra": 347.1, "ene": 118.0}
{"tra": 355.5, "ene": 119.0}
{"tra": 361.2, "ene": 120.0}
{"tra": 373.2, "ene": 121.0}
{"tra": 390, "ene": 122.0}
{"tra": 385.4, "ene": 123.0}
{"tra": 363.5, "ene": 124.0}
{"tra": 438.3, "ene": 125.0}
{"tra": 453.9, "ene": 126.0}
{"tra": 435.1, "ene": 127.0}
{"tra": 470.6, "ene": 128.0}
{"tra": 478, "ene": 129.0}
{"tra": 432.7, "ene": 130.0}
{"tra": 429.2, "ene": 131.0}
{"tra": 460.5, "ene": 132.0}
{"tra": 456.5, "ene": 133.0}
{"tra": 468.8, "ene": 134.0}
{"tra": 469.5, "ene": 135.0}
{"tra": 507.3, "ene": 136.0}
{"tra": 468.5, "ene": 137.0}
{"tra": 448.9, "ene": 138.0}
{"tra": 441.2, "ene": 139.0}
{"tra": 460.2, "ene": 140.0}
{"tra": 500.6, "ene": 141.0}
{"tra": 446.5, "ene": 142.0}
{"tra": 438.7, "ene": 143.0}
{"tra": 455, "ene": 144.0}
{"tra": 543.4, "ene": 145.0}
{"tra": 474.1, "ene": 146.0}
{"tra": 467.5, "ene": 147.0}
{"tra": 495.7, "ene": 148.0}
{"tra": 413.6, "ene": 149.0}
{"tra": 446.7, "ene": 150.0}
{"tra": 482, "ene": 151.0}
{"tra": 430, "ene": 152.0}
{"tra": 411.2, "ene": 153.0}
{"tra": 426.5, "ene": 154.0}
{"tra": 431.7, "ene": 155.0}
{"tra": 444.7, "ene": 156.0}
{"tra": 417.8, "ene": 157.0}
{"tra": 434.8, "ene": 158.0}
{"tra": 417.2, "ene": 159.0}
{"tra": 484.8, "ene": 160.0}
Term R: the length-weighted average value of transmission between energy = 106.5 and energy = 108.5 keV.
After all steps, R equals 326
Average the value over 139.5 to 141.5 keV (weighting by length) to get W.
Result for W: 480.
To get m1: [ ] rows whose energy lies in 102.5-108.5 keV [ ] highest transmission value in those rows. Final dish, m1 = 340.6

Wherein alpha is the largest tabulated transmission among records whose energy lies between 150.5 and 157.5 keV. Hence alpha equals 482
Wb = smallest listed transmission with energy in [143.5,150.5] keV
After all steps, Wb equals 413.6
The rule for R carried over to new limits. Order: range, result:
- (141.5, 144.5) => 447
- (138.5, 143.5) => 457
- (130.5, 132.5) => 445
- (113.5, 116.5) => 342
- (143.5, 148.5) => 487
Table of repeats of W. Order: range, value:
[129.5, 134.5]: 450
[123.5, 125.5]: 401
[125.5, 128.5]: 453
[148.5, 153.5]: 437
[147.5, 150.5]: 452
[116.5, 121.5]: 360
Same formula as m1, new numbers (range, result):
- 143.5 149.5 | 543.4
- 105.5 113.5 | 340.7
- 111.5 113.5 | 321.4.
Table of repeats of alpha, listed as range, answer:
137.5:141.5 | 500.6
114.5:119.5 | 362.1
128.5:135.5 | 478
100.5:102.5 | 362.3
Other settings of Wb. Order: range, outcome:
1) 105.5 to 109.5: 311.3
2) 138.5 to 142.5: 441.2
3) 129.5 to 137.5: 429.2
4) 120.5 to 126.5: 363.5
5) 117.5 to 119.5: 347.1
